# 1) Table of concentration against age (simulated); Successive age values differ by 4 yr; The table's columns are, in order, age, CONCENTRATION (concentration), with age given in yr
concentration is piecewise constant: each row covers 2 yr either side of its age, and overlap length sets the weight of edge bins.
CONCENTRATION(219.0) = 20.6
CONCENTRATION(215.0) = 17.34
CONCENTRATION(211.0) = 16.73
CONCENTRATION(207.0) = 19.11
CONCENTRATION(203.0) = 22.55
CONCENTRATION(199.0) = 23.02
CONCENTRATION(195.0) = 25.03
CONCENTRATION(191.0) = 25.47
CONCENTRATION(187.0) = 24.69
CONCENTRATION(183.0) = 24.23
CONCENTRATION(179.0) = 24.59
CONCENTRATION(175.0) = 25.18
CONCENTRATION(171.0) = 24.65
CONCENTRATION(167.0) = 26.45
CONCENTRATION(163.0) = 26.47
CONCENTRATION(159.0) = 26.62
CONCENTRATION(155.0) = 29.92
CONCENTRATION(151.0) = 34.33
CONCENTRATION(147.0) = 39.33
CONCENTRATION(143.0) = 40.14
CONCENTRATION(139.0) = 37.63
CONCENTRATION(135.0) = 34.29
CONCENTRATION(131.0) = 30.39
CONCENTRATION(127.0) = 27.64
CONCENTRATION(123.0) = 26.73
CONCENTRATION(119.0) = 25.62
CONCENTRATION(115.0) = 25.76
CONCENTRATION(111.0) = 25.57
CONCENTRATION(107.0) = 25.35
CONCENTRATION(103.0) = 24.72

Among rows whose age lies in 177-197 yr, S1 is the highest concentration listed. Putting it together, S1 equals 25.47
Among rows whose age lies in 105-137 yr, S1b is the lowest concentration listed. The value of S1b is 25.35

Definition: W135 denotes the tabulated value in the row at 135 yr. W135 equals 34.29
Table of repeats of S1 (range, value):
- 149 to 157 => 34.33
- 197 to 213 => 23.02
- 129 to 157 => 40.14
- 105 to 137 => 34.29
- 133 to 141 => 37.63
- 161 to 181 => 26.47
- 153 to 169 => 29.92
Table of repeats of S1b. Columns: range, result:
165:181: 24.59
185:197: 24.69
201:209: 19.11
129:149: 30.39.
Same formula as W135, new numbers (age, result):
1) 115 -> 25.76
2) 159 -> 26.62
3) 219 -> 20.6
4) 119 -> 25.62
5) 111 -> 25.57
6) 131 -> 30.39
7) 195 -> 25.03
